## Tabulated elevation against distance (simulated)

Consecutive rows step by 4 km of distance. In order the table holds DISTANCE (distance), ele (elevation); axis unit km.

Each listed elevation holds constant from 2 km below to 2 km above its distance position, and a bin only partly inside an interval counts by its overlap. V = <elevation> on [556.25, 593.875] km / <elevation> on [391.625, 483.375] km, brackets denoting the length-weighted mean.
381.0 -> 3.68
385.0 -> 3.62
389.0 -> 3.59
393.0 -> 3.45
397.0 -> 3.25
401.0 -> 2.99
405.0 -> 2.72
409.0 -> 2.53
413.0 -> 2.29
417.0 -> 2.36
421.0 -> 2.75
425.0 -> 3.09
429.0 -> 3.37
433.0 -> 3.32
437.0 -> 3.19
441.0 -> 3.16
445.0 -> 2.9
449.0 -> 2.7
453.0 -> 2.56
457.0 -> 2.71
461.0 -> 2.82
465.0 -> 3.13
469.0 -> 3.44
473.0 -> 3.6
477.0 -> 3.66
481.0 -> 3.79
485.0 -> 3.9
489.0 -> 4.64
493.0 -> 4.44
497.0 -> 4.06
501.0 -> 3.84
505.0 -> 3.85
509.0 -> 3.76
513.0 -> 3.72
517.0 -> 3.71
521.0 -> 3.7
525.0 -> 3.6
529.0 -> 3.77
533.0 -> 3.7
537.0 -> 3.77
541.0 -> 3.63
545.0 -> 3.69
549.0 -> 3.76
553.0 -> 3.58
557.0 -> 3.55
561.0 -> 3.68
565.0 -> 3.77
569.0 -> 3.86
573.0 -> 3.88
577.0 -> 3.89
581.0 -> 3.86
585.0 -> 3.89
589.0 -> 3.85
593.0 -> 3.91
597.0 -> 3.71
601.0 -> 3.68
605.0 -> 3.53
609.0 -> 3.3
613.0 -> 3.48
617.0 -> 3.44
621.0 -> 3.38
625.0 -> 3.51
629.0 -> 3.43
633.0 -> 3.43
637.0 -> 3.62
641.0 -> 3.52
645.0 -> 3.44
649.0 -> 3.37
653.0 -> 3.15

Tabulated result 1.26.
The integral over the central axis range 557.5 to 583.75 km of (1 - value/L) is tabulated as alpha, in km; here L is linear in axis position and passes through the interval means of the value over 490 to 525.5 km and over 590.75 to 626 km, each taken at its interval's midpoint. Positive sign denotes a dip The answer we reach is -0.9 km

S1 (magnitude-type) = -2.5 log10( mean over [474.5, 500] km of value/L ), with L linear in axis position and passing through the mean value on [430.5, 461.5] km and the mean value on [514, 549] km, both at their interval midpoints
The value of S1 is -0.22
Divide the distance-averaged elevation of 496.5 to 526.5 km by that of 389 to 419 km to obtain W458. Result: 1.32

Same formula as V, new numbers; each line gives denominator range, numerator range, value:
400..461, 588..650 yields 1.24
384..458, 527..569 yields 1.24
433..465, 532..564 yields 1.26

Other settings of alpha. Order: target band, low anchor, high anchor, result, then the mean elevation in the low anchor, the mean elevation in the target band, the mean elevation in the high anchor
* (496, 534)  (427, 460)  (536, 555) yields -3.2 km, 2.98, 3.77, 3.68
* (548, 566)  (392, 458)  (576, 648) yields -1.4 km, 2.9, 3.66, 3.6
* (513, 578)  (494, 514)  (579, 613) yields 1.4 km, 3.88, 3.72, 3.7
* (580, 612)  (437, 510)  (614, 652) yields -2.3 km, 3.49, 3.7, 3.45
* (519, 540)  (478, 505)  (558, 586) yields 1.3 km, 4.08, 3.7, 3.82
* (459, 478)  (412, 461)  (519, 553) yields -1.0 km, 2.88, 3.31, 3.7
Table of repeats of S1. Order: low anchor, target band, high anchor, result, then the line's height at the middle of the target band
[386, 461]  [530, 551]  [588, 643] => -0.12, 3.31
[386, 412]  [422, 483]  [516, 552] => 0.06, 3.32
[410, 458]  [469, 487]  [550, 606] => -0.18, 3.14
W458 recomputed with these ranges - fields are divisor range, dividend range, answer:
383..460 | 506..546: 1.25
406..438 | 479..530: 1.37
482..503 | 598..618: 0.84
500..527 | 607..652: 0.92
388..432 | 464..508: 1.32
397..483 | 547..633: 1.22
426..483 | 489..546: 1.21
